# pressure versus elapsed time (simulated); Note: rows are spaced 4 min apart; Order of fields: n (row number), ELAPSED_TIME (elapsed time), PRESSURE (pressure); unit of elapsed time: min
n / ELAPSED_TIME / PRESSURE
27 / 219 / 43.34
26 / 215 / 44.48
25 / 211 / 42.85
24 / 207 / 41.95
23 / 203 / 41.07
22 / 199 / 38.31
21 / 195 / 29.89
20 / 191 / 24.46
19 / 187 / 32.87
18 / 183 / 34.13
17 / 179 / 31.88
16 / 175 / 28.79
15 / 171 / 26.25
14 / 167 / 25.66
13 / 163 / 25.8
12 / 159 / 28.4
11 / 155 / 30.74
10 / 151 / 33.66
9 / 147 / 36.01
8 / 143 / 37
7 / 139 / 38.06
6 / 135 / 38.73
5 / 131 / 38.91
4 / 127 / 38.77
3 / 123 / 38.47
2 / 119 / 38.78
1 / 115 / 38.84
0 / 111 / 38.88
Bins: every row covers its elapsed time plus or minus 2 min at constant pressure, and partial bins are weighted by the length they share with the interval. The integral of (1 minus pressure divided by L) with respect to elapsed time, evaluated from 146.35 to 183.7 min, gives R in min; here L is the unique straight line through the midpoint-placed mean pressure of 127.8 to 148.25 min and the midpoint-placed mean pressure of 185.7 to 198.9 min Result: 4.65 min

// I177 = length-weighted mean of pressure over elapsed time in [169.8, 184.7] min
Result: 30.4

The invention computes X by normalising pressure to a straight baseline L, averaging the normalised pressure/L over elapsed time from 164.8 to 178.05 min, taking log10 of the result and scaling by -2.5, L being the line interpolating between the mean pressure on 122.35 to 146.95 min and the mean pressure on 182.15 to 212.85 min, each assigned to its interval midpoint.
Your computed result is 0.32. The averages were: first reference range 38.1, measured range 27.3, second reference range 35.7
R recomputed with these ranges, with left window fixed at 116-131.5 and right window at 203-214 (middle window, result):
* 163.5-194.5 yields 9.1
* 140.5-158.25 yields 2.6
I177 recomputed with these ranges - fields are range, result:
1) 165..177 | 26.9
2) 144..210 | 32.1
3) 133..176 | 31.8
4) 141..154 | 35.2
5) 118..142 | 38.5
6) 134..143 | 38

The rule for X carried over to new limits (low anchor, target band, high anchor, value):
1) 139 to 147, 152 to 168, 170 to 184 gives 0.195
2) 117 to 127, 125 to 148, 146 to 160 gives -0.071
